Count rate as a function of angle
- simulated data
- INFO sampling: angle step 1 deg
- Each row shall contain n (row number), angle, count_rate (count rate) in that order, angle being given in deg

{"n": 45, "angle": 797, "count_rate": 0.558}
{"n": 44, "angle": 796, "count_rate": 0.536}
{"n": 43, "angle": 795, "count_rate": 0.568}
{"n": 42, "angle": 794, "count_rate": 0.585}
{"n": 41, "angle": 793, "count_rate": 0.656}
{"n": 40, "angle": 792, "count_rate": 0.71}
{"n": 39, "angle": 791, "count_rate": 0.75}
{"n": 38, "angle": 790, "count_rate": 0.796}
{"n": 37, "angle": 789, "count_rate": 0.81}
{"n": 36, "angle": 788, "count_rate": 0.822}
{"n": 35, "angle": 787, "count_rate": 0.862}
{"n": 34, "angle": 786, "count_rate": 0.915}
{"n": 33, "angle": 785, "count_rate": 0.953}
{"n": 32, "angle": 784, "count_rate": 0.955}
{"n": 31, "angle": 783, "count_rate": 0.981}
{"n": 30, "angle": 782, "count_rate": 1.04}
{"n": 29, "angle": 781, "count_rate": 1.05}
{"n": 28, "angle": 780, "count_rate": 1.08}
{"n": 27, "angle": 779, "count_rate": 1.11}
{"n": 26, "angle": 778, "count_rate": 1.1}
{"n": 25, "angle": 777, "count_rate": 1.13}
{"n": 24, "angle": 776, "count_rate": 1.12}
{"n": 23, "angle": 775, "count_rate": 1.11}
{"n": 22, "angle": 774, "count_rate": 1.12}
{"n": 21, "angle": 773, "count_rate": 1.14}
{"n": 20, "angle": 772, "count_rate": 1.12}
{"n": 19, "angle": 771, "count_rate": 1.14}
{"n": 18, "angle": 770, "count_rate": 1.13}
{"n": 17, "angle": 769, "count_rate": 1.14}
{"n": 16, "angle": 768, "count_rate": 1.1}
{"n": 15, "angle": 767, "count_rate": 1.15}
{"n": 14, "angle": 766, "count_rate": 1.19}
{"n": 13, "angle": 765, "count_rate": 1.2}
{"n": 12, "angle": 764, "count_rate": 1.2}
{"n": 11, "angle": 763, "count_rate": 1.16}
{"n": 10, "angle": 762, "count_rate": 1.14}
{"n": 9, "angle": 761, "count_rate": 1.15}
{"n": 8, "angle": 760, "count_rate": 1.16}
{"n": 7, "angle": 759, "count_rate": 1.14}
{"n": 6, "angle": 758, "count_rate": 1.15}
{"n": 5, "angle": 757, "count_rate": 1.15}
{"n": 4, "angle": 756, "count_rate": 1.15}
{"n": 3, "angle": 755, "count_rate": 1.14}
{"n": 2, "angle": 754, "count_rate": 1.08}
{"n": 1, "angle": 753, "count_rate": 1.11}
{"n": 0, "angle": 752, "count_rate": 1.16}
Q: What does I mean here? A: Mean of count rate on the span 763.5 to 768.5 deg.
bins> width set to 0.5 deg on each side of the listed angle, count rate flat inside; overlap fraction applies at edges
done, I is 1.17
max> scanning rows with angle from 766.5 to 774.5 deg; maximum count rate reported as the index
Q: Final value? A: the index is 1.15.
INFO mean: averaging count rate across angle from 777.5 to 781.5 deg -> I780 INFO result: 1.08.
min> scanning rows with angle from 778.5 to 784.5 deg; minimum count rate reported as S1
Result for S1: 0.955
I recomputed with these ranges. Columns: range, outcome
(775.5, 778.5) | 1.12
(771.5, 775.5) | 1.12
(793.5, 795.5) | 0.577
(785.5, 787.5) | 0.889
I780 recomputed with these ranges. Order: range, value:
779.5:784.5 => 1.02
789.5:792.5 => 0.752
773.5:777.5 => 1.12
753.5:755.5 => 1.11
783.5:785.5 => 0.954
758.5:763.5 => 1.15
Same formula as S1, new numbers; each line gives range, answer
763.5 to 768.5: 1.1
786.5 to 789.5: 0.81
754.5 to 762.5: 1.14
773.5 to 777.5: 1.11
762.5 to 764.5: 1.16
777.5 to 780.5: 1.08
